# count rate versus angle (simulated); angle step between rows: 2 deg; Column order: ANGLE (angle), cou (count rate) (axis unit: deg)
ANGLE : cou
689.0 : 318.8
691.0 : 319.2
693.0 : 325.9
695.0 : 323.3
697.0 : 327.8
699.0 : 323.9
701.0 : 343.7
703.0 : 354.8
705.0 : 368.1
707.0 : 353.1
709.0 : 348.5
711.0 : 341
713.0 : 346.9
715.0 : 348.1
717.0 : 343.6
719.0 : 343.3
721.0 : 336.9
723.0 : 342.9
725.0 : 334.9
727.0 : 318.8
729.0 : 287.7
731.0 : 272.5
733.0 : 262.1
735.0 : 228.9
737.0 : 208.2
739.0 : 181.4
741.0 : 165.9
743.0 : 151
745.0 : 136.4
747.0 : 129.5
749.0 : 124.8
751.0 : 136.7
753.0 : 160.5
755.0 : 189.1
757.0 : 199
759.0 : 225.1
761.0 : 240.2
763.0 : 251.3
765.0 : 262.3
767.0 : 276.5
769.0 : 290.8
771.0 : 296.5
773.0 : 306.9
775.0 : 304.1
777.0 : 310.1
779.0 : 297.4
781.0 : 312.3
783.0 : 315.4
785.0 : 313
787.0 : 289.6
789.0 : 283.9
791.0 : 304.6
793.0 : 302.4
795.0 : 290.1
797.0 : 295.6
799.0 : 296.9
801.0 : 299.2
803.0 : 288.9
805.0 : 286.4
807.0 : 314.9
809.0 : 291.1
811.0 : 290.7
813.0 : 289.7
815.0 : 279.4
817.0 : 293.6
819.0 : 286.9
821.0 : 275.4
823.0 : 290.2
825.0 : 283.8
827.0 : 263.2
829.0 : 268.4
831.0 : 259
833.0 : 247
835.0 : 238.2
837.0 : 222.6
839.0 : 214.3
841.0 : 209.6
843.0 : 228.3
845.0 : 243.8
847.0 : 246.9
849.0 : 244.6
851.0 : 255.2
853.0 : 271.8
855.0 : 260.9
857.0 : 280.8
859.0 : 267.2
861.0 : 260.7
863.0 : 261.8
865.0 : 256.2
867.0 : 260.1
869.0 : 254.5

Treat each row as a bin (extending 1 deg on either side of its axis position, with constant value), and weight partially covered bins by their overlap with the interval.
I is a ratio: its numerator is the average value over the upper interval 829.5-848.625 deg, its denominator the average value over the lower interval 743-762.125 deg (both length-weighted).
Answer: 1.4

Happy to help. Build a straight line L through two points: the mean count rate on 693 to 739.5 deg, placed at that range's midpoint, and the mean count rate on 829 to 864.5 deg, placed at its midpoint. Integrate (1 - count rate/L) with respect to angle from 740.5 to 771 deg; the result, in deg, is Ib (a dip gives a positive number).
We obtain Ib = 9.82 deg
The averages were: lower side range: 316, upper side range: 249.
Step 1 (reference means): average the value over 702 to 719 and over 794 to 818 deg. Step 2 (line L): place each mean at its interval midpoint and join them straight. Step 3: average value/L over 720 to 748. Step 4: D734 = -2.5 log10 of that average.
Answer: 0.37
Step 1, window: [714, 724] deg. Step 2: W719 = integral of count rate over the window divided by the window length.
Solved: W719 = 343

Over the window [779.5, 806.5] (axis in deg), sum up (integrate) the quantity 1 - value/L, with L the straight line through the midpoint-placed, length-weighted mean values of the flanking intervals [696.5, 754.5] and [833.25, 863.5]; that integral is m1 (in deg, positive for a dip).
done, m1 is -4.23 deg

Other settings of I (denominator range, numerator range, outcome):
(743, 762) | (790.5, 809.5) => 1.74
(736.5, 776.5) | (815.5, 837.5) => 1.26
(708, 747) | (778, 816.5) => 1.08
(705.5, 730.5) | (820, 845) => 0.74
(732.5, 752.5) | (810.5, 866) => 1.53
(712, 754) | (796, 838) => 1.14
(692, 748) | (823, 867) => 0.87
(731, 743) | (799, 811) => 1.41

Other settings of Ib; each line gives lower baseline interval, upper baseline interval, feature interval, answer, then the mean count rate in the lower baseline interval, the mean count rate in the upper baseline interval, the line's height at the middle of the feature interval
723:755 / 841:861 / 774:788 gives -4.9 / 210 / 253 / 227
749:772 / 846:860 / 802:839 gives -3.9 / 225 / 261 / 248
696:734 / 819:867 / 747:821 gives 4.6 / 332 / 255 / 290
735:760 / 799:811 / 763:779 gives -5.0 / 170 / 296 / 221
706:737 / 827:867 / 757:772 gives 1.8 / 317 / 250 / 294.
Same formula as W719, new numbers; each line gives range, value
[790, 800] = 298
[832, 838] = 236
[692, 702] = 329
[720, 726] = 338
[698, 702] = 334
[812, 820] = 287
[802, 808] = 297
